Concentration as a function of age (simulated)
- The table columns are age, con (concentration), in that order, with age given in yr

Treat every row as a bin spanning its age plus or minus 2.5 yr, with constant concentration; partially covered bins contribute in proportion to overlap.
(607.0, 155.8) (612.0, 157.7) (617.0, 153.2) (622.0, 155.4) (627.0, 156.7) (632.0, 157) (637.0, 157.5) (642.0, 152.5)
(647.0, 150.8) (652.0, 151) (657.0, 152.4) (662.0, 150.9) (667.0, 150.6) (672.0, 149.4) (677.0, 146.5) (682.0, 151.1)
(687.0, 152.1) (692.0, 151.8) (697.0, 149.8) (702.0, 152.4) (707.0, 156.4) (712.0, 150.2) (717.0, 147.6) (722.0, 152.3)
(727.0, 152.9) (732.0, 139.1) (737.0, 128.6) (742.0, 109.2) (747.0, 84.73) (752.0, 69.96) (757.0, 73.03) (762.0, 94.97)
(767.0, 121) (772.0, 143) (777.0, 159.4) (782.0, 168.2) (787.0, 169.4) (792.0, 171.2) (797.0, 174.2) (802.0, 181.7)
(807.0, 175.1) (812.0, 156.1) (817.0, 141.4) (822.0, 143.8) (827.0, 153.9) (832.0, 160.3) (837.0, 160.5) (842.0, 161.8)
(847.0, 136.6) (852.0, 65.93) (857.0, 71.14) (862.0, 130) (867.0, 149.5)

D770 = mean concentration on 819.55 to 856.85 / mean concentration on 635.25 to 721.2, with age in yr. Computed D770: 0.90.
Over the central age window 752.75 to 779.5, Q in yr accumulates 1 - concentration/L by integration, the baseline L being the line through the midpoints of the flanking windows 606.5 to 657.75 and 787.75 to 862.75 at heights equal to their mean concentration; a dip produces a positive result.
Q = 6.1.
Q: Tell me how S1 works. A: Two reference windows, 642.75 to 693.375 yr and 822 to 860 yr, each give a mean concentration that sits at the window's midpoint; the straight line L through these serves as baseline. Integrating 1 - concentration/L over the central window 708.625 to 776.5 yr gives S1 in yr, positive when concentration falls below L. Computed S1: 9.7 yr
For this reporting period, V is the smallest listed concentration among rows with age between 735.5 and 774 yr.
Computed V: 69.96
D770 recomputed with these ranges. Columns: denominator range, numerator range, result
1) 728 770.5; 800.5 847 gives 1.50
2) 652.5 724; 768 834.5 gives 1.06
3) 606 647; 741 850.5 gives 0.91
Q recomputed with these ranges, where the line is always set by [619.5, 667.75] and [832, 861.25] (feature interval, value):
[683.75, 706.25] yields -0.9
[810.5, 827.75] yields -2.8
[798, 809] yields -4.1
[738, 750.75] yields 3.7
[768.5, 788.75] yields -3.7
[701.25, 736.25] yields -1.6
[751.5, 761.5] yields 4.4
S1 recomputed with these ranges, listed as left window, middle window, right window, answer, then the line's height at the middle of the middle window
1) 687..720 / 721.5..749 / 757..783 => 2.8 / 141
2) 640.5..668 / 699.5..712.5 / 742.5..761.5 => -4.5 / 114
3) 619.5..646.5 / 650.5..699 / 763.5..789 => 1.0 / 154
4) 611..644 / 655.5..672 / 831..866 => 0.0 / 151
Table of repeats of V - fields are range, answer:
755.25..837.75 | 73.03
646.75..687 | 146.5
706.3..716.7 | 150.2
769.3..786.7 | 143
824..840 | 153.9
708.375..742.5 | 109.2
